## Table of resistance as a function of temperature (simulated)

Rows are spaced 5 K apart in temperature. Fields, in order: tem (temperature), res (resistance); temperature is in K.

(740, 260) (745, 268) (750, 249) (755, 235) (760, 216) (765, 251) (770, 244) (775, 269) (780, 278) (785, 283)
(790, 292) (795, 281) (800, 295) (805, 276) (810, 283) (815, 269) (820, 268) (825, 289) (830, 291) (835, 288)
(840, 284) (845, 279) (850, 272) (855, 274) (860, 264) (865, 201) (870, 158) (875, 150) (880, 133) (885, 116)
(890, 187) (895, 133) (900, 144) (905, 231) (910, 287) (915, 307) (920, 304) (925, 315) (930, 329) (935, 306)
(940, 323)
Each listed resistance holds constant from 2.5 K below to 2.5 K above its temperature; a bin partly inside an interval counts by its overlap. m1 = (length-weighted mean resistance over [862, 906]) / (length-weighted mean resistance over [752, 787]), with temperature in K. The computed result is 0.6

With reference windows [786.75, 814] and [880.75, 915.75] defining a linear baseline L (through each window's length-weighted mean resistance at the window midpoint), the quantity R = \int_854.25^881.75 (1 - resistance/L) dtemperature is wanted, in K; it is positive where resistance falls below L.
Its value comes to 3.6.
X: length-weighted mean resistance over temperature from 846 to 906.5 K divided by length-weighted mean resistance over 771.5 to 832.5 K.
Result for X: 0.7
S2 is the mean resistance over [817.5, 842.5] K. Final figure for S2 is 284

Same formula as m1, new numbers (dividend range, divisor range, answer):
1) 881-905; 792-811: 0.54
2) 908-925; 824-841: 1.05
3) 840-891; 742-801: 0.79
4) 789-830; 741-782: 1.12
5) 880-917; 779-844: 0.69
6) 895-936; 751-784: 1.07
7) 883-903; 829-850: 0.52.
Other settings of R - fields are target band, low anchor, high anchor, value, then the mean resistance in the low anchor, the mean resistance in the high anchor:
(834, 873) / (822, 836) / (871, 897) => -4.15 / 289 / 145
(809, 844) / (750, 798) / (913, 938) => -0.36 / 261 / 313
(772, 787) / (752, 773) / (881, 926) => -2.55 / 238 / 219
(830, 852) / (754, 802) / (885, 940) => -2.01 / 265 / 251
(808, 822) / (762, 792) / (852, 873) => -1.39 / 268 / 224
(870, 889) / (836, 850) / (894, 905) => 5.81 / 280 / 160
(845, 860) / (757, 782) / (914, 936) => 0.60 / 251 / 313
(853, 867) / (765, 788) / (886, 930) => 0.15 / 267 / 239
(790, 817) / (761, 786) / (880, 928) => -3.23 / 261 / 221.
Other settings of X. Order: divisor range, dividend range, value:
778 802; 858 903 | 0.58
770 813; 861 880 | 0.62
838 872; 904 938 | 1.21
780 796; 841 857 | 0.97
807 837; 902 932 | 1.04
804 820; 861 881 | 0.62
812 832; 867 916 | 0.65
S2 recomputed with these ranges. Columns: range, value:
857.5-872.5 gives 208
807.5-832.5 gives 280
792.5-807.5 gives 284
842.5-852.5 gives 276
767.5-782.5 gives 264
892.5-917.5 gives 220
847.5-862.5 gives 270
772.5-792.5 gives 280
